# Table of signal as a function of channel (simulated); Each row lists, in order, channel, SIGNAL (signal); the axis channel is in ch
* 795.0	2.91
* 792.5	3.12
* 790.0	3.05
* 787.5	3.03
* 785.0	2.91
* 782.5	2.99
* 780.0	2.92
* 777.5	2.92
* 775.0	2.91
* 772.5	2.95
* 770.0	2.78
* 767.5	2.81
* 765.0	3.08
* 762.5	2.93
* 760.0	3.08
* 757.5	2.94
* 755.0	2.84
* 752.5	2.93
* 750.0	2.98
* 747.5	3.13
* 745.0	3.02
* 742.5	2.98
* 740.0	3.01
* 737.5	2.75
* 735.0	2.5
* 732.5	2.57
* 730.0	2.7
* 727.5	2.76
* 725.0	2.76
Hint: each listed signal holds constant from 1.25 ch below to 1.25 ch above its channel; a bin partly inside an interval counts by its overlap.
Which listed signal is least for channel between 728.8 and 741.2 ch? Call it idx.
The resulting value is 2.5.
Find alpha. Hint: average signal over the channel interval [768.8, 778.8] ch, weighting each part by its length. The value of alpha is 2.89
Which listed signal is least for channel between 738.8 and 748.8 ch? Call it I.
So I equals 2.98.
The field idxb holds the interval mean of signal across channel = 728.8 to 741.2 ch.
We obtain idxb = 2.7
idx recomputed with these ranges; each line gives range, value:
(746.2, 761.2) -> 2.84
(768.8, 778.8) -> 2.78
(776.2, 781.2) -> 2.92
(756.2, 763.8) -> 2.93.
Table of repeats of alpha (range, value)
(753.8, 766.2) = 2.97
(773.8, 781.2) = 2.92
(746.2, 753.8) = 3.01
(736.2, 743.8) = 2.91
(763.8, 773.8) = 2.9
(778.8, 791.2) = 2.98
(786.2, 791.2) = 3.04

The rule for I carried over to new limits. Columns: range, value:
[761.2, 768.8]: 2.81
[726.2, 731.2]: 2.7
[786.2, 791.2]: 3.03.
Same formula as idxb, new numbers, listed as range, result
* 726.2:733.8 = 2.68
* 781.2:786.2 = 2.95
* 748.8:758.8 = 2.92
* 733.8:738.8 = 2.63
